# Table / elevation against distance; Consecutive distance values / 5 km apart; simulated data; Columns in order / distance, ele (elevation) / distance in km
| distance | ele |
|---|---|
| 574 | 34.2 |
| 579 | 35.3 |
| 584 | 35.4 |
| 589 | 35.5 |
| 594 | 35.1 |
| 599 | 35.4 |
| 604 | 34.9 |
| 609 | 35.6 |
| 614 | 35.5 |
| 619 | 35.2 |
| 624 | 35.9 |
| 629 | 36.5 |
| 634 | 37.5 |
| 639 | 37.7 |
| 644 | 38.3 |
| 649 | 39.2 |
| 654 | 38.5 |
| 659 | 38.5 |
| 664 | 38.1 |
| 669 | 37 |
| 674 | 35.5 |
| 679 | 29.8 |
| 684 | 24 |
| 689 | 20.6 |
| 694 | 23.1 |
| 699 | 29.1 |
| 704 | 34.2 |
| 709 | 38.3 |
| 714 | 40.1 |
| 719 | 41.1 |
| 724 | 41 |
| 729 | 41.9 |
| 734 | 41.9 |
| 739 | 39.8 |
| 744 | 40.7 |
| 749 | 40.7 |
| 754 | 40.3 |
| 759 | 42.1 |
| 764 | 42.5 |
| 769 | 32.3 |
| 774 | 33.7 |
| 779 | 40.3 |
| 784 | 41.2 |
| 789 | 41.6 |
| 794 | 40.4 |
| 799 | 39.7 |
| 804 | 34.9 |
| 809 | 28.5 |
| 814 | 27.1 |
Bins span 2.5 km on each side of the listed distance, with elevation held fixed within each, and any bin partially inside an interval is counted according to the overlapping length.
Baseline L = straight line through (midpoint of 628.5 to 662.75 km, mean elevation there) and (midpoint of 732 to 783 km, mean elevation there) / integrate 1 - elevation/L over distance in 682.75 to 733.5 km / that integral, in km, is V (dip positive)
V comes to 6.5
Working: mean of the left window 38.1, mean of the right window 39.5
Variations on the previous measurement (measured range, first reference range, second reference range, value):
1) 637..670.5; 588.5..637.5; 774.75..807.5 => -1.58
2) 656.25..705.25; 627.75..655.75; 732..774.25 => 9.65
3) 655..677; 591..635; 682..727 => -2.14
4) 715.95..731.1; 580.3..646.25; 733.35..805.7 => -1.11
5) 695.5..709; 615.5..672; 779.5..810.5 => 1.96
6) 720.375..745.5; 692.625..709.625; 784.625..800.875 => -4.98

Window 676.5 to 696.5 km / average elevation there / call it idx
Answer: 24.4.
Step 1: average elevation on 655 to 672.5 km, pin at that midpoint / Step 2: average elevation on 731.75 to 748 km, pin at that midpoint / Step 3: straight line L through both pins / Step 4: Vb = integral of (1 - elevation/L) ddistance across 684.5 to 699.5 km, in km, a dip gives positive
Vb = 5.9 km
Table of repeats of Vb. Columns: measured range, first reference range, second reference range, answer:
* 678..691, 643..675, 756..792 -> 4.7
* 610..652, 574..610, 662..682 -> -2.3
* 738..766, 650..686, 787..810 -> -3.5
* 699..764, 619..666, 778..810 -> -2.9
